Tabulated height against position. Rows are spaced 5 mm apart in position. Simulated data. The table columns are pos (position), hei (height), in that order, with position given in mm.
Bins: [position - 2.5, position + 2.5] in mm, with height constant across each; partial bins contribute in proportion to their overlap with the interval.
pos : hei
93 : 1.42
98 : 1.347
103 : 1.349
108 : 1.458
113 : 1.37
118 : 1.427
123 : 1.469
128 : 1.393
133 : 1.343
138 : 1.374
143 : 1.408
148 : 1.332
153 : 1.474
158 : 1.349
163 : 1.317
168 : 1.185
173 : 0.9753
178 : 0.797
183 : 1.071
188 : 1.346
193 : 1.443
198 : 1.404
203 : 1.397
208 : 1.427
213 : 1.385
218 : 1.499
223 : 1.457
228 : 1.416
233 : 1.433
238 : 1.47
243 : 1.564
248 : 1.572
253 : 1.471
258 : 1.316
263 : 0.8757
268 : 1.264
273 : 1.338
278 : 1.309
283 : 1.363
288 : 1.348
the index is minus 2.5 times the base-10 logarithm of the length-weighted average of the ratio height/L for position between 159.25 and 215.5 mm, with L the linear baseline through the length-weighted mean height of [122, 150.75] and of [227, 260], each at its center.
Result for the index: 0.14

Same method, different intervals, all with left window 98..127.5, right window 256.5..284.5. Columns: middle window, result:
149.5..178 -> 0.111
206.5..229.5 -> -0.115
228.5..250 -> -0.180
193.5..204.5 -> -0.075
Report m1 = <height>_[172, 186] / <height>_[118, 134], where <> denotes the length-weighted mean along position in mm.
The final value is 0.7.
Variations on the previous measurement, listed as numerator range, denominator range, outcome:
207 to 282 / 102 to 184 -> 1.06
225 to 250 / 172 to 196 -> 1.30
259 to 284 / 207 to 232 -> 0.85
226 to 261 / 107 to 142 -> 1.04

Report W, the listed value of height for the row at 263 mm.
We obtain 0.8757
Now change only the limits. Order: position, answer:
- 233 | 1.433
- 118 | 1.427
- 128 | 1.393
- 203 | 1.397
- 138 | 1.374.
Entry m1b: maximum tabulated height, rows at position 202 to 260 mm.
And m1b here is 1.572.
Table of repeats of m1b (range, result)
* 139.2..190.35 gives 1.474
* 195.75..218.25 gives 1.499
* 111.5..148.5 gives 1.469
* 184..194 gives 1.443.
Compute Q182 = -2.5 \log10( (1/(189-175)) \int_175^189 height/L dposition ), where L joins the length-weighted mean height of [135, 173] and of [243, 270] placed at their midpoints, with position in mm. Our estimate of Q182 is 0.26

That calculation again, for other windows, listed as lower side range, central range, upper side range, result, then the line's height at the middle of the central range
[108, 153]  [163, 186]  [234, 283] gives 0.30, 1.38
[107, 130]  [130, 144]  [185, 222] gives 0.04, 1.42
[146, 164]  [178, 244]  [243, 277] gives -0.03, 1.35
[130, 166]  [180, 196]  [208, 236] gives 0.11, 1.41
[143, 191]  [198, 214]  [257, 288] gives -0.14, 1.23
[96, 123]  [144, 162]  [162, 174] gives -0.13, 1.22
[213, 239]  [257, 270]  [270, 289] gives 0.21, 1.37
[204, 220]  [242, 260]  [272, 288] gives -0.08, 1.38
